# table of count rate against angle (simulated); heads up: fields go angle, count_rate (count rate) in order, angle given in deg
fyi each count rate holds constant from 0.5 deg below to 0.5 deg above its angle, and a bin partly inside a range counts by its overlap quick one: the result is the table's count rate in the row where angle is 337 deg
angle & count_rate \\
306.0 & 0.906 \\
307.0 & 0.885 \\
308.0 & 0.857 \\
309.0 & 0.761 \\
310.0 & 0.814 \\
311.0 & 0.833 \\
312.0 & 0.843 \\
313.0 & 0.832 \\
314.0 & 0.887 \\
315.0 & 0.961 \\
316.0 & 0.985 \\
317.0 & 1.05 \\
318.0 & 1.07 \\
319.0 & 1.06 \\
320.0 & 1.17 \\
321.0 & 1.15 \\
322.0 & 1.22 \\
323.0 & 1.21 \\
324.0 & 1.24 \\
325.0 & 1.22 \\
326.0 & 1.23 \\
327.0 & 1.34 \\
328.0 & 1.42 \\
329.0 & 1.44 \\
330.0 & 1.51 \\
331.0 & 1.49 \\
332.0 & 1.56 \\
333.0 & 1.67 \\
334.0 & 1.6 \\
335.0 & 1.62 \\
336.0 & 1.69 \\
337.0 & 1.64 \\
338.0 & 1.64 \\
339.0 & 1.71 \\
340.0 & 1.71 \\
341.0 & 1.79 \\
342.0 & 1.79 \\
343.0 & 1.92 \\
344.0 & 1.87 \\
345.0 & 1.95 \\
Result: 1.64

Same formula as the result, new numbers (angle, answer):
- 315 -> 0.961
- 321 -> 1.15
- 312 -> 0.843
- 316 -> 0.985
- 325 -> 1.22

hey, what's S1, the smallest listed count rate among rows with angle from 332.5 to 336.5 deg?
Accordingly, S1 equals 1.6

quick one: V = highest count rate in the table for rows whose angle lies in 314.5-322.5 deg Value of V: 1.22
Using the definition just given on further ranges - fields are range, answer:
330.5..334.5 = 1.67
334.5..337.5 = 1.69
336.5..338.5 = 1.64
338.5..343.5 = 1.92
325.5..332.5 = 1.56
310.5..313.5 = 0.843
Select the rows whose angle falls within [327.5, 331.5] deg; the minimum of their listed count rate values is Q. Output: 1.42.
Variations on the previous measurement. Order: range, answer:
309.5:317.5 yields 0.814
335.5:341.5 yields 1.64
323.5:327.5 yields 1.22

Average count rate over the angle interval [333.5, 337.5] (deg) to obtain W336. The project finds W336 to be 1.64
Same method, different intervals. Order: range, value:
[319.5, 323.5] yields 1.19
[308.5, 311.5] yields 0.803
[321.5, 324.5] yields 1.22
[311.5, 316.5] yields 0.902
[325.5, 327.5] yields 1.29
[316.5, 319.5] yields 1.06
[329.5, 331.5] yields 1.5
